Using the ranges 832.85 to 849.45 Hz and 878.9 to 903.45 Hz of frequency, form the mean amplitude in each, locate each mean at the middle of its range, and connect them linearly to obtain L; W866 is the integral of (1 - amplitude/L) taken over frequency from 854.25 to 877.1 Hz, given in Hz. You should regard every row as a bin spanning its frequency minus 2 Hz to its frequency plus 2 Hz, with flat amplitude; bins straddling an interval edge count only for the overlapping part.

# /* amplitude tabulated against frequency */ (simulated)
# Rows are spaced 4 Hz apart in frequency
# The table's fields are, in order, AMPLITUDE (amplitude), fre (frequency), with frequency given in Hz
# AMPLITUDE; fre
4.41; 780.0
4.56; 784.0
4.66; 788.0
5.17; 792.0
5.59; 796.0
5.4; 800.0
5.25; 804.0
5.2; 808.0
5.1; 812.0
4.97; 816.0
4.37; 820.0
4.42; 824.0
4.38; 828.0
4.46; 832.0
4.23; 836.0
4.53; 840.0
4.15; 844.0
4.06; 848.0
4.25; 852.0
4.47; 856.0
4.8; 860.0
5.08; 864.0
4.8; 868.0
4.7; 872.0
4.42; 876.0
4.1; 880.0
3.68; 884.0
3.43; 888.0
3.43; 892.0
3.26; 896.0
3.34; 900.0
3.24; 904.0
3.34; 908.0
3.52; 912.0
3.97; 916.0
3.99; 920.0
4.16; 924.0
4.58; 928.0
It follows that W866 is -4.9 Hz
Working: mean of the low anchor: 4.26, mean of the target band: 4.73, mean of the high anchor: 3.5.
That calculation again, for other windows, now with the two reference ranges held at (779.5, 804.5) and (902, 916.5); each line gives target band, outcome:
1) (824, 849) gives 0.65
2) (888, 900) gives 1.03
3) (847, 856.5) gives -0.04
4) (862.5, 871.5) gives -1.92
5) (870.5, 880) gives -1.29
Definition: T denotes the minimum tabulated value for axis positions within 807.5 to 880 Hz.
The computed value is 4.06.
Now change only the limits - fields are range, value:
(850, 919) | 3.24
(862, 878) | 4.42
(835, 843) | 4.23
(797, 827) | 4.37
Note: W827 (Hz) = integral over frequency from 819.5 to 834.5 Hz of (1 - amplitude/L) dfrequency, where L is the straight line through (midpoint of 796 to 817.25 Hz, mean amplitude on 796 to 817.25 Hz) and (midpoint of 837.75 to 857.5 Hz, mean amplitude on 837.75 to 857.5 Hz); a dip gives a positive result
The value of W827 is 1.12 Hz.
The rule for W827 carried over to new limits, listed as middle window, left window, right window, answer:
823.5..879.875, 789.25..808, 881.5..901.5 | -3.5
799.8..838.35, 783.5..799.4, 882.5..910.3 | -0.9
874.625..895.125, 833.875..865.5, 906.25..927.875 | 1.9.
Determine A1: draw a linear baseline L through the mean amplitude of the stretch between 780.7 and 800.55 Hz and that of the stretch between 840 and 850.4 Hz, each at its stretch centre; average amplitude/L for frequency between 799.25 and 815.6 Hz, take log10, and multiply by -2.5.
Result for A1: -0.10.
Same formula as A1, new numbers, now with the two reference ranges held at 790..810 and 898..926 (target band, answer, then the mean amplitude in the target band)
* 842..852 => 0.12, 4.13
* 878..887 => 0.07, 3.84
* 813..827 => 0.09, 4.61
